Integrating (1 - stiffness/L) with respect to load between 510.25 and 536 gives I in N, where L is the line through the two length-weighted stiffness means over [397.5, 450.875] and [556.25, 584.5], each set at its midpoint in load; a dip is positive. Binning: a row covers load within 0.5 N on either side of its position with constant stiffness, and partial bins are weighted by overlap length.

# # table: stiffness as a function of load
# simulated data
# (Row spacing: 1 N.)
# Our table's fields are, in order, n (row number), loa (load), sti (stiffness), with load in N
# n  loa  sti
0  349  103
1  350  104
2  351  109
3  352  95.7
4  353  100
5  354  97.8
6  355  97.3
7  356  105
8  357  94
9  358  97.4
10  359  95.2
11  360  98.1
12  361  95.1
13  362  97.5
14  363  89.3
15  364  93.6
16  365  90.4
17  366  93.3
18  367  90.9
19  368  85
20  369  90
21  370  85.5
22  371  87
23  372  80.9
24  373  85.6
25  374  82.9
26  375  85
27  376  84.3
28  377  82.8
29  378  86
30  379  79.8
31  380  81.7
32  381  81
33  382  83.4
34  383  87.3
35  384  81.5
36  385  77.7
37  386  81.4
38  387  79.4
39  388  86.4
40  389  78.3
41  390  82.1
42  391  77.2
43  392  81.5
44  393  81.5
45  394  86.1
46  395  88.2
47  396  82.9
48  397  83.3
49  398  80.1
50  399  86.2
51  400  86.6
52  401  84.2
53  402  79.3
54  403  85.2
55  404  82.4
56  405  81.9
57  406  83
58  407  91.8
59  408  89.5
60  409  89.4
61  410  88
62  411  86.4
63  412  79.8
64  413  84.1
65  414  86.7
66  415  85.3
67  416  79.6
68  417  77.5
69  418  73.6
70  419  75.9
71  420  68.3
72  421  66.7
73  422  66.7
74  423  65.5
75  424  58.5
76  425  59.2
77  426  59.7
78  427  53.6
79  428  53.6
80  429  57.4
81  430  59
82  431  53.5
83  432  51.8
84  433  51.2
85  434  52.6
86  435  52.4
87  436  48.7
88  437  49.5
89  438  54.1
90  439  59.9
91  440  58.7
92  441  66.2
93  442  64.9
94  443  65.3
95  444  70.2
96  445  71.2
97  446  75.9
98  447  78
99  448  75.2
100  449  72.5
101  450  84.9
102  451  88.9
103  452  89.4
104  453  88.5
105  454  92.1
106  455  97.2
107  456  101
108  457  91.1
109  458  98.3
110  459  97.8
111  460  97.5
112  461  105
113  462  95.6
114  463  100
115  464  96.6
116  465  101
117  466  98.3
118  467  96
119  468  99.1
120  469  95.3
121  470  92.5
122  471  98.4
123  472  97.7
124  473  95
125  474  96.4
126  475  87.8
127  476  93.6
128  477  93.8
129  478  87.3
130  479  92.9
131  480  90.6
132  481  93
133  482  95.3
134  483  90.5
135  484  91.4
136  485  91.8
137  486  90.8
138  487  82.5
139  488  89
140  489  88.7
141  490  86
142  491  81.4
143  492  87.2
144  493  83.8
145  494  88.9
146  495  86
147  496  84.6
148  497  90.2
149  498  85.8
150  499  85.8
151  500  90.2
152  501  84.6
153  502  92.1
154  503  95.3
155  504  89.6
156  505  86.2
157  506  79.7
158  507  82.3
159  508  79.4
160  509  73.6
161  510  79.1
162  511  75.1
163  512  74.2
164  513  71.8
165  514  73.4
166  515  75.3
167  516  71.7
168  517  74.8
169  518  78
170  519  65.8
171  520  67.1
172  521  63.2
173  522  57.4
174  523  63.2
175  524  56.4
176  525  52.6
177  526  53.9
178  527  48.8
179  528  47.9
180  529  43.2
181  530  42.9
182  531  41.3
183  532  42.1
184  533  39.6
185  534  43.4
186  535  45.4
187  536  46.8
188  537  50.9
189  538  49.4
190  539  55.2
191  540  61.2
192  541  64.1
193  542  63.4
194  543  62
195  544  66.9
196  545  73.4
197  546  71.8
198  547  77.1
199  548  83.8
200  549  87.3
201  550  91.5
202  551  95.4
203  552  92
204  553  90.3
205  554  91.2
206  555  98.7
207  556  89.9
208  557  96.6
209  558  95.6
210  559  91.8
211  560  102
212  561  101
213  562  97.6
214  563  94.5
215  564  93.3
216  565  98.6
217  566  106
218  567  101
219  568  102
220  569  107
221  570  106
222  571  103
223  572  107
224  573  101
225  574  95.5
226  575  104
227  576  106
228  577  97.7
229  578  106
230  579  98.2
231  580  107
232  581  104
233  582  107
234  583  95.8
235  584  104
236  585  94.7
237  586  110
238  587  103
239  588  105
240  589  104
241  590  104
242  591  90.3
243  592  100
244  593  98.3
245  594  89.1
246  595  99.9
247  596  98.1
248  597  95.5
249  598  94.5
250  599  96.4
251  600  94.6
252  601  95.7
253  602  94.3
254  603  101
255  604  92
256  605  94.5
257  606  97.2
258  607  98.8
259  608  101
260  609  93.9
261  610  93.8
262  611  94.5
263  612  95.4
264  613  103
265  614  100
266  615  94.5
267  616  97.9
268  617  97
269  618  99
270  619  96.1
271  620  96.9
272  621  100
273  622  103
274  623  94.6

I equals 9.1 N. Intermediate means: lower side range 71.1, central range 58.7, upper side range 101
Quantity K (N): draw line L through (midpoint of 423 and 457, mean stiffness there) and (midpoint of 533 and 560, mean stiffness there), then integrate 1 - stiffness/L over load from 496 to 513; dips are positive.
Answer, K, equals -2.9 N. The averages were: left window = 67.4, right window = 74.3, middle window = 83.6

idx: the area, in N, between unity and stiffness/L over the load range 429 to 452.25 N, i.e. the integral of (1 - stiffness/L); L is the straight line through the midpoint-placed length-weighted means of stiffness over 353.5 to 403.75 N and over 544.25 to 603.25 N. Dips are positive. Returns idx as 6.6 N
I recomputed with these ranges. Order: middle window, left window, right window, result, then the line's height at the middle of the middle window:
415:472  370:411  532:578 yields 5.2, 83.8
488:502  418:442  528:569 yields -3.8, 68.3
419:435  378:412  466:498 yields 5.1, 86.2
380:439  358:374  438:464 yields 8.5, 86.7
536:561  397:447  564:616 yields 3.7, 92.4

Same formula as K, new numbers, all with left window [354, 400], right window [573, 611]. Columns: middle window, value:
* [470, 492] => 0.4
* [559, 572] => -0.4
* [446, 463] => 0.1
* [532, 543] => 5.0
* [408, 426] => 2.7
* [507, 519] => 2.5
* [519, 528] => 3.5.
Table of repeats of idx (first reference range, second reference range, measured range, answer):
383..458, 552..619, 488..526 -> 4.0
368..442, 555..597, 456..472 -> -2.6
